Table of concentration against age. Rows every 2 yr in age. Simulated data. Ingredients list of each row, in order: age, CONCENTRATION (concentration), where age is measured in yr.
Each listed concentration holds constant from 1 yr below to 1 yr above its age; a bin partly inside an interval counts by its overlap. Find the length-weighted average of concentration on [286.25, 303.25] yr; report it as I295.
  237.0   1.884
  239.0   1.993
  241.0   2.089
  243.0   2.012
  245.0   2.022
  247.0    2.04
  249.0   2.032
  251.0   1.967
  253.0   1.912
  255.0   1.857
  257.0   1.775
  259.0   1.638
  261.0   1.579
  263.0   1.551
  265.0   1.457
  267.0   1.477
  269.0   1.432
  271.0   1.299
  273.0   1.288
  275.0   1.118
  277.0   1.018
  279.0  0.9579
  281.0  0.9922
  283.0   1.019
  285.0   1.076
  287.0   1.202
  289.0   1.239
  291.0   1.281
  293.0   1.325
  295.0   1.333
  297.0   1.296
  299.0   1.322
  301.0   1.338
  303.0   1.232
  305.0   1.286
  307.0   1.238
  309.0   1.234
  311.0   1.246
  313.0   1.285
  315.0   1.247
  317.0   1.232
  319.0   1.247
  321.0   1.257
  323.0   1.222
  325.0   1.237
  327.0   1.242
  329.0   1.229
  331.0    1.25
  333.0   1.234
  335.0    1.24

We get 1.29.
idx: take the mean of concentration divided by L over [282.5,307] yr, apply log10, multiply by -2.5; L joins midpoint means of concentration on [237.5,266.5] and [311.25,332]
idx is 0.177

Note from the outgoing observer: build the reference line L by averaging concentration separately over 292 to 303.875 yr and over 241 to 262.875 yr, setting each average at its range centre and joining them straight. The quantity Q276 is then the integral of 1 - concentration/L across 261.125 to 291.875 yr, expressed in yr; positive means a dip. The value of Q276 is 6.64 yr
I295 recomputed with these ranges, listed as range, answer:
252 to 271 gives 1.61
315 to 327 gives 1.24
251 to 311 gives 1.35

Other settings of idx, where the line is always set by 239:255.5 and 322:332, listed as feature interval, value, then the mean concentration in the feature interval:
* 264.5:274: 0.28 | 1.39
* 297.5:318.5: 0.12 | 1.27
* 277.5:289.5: 0.47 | 1.07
